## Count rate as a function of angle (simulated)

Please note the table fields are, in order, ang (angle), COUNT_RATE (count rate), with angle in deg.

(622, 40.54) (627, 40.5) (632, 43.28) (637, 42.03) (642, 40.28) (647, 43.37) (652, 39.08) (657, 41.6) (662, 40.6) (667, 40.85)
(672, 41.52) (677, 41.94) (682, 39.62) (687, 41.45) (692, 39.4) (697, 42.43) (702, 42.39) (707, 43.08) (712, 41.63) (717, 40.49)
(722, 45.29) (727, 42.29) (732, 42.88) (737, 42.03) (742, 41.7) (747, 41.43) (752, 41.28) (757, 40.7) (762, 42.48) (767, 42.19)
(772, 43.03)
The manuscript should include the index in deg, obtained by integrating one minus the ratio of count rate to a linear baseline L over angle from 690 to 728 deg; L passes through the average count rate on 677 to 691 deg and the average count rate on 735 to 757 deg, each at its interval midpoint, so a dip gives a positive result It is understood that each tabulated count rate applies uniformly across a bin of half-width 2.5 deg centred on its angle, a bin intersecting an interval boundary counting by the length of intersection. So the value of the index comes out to -1.07 deg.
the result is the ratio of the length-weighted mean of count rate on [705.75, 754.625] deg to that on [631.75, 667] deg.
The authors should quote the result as 1.02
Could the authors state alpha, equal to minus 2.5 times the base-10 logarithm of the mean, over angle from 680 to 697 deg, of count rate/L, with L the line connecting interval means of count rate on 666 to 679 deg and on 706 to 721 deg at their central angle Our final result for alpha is 0.03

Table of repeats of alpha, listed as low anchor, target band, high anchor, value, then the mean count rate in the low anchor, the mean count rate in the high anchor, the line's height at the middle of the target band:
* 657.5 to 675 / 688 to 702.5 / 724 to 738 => 0.012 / 41.1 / 42.5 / 41.7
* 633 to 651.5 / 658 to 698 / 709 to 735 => 0.029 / 41.7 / 42.5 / 42.1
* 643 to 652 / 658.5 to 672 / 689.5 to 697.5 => 0.008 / 41.7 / 40.5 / 41.2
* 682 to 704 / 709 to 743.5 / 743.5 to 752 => -0.027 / 41.2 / 41.4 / 41.3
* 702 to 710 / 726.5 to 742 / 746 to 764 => -0.008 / 42.8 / 41.4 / 42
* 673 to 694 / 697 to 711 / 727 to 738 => -0.029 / 40.7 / 42.5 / 41.4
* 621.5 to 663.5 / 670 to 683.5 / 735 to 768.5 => 0.008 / 41.3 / 41.7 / 41.4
